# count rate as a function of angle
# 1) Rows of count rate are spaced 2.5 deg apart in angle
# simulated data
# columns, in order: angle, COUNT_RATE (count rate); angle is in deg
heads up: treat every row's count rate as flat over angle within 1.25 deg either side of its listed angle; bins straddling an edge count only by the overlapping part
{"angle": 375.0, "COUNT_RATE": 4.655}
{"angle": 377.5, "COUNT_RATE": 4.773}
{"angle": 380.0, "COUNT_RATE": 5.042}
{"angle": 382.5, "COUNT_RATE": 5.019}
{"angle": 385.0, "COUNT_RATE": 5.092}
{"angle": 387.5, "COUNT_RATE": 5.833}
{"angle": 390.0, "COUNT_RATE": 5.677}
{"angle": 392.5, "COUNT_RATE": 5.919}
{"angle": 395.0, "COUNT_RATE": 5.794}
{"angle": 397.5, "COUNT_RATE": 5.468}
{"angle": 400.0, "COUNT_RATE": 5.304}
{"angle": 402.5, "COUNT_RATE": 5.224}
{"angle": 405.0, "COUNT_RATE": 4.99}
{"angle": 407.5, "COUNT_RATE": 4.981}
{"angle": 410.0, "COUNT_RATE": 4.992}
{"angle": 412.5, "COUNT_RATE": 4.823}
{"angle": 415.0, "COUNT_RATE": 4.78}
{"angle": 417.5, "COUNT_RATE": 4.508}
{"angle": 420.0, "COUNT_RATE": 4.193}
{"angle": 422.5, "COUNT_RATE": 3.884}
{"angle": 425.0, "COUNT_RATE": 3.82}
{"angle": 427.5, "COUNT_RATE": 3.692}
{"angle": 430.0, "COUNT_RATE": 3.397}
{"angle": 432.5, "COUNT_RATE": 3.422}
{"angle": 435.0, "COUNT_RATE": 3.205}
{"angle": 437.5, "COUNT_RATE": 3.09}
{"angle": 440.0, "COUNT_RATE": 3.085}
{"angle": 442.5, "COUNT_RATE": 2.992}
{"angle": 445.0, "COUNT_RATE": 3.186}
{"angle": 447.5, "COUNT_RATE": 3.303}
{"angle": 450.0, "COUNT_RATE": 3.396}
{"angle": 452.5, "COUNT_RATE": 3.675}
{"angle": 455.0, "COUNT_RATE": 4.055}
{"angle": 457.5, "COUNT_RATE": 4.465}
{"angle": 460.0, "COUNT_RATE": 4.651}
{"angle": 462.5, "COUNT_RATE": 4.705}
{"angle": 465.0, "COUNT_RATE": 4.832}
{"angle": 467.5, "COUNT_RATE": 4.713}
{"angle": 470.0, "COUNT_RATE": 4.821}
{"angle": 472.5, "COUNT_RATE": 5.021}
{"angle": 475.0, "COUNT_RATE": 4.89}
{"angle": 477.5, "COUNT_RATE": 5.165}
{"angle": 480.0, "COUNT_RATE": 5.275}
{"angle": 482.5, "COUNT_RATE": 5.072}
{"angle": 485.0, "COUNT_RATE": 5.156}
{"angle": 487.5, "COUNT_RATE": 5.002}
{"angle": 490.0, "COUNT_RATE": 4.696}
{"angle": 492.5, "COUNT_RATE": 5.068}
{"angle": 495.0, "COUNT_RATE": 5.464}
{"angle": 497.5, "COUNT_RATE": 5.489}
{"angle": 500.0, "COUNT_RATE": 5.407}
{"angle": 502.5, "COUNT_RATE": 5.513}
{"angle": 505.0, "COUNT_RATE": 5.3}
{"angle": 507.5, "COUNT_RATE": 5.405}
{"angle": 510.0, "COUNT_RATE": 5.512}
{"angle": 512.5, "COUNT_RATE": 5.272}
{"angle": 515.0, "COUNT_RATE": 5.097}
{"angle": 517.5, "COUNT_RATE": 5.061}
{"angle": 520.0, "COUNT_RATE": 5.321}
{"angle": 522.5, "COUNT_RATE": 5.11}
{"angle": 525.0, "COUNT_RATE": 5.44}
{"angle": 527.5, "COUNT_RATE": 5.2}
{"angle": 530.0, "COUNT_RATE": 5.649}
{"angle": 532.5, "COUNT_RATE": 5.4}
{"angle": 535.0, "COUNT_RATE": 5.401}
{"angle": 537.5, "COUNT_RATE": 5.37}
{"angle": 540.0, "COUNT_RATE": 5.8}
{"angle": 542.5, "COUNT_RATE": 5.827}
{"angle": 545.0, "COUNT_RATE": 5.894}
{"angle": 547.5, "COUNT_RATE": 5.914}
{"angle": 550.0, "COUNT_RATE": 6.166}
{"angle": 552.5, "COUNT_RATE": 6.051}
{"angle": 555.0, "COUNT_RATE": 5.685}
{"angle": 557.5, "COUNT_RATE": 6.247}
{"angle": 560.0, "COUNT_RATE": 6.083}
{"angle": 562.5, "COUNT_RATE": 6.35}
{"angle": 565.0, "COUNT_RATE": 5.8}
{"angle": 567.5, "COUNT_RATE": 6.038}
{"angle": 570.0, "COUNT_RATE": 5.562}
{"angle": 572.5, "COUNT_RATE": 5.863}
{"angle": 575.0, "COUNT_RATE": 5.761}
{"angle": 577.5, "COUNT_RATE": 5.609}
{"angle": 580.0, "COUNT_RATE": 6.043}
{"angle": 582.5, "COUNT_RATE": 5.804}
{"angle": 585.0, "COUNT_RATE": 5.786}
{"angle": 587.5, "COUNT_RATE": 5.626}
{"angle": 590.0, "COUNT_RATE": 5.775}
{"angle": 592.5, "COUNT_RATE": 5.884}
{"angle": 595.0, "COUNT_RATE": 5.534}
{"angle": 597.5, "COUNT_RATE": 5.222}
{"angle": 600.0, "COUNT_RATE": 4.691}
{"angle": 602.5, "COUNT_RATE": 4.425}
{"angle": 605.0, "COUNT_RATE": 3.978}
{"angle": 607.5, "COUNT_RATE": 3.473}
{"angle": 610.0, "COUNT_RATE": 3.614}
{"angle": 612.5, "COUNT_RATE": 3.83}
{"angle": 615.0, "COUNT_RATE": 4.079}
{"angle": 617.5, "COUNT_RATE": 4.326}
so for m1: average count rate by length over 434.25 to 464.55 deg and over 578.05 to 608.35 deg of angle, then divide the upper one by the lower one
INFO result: 1.41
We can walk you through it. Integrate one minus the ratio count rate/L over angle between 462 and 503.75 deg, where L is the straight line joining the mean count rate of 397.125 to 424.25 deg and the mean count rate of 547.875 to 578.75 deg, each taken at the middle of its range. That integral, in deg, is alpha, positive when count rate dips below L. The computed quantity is 2.0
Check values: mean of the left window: 4.79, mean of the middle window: 5.08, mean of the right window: 5.93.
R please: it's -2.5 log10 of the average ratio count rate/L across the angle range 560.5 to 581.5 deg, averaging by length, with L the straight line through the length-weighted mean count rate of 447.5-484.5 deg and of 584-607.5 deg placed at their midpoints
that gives -0.17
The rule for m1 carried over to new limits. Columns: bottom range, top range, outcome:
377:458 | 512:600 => 1.29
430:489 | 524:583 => 1.38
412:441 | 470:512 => 1.37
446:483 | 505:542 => 1.19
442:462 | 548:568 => 1.60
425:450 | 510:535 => 1.61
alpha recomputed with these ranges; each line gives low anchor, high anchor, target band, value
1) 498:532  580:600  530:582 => -3.3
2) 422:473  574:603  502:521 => -2.8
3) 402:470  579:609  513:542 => -4.0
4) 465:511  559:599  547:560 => -1.0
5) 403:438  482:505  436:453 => 4.9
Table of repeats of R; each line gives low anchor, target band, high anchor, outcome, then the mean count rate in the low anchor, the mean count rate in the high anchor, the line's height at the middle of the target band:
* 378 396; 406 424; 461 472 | 0.14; 5.45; 4.78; 5.21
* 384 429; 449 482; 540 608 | 0.13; 4.93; 5.62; 5.18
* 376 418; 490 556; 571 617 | -0.08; 5.2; 5.05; 5.1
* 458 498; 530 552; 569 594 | -0.05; 4.98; 5.77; 5.46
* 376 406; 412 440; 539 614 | 0.37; 5.34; 5.47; 5.37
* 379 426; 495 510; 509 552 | -0.01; 5.02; 5.51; 5.4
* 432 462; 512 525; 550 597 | -0.07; 3.58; 5.86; 4.87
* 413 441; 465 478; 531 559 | -0.08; 3.77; 5.8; 4.53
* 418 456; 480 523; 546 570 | -0.09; 3.51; 6.01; 4.84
